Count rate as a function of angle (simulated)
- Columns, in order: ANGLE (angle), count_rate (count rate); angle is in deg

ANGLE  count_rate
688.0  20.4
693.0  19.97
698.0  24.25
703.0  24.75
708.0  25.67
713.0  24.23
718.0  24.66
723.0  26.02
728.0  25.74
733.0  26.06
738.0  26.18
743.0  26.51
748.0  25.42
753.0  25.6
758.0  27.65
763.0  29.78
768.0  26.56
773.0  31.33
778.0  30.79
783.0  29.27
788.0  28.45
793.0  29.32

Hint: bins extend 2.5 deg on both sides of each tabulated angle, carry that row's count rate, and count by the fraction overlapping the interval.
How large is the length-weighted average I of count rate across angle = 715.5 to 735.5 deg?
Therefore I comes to 25.6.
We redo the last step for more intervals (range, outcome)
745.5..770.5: 27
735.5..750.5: 26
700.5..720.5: 24.8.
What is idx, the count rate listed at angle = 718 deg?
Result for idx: 24.66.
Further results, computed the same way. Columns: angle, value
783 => 29.27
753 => 25.6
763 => 29.78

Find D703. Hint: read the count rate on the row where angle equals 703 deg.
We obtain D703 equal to 24.75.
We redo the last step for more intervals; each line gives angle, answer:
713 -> 24.23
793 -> 29.32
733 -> 26.06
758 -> 27.65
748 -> 25.42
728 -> 25.74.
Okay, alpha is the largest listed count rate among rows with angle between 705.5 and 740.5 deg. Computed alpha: 26.18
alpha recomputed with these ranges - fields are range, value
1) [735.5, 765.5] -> 29.78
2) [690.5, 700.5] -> 24.25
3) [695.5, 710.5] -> 25.67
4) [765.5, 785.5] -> 31.33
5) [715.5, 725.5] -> 26.02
